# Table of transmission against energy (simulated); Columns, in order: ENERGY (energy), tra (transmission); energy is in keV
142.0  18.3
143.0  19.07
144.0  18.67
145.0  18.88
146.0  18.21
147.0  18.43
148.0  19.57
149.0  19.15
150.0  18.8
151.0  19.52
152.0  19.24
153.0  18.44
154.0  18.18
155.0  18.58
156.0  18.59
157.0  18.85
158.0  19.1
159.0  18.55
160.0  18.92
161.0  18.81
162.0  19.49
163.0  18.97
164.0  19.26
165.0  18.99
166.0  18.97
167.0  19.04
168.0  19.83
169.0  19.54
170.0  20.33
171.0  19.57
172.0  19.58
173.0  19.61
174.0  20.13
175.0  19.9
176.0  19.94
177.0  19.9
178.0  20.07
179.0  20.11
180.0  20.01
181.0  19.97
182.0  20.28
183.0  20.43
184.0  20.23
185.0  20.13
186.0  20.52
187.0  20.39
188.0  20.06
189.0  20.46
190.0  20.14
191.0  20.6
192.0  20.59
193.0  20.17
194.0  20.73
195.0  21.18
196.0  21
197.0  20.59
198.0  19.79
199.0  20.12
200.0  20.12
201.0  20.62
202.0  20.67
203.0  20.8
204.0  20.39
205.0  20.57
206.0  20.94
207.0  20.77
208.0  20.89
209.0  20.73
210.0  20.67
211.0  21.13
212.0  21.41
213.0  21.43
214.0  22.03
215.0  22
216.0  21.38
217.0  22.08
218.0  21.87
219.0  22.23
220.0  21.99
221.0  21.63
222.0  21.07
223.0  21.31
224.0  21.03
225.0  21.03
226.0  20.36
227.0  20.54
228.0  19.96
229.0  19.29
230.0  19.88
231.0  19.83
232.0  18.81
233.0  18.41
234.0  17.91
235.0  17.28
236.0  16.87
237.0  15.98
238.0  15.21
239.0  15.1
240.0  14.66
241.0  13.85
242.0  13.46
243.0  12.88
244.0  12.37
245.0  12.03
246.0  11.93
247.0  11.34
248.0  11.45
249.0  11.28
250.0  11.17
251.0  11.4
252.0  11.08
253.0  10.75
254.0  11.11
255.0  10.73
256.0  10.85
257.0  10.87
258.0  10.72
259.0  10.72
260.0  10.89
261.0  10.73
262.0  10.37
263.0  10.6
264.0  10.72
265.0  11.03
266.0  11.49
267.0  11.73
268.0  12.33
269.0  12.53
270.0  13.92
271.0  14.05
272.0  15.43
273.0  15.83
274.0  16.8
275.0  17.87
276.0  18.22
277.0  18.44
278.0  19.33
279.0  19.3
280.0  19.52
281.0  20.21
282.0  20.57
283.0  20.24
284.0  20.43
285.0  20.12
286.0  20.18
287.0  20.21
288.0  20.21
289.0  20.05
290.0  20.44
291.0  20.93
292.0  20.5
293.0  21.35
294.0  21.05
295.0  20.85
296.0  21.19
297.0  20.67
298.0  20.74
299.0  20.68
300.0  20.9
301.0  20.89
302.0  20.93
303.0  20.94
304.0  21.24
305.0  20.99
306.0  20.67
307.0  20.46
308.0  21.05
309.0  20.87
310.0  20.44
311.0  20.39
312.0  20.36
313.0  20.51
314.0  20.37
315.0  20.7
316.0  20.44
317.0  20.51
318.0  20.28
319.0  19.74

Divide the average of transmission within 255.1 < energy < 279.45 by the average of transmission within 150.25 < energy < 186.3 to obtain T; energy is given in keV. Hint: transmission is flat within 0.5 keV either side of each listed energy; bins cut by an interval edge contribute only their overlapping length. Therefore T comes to 0.69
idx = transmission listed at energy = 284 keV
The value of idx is 20.43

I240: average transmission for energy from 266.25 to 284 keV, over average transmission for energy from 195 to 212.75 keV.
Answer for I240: 0.82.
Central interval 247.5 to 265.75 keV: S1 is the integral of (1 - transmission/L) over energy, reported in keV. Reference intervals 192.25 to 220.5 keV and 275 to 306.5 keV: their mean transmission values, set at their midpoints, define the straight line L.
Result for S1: 8.6 keV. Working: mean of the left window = 21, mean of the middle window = 10.9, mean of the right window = 20.3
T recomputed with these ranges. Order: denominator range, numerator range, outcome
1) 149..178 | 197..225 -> 1.10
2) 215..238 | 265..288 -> 0.86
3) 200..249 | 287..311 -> 1.11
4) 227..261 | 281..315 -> 1.48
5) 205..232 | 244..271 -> 0.54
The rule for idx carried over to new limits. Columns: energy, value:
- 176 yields 19.94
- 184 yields 20.23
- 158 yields 19.1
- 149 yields 19.15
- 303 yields 20.94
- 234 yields 17.91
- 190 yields 20.14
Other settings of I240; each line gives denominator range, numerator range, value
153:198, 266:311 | 0.97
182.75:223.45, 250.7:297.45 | 0.76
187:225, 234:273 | 0.60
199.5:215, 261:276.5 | 0.64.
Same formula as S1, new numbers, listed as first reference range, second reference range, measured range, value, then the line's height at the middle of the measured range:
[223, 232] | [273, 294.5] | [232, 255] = 7.5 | 20.1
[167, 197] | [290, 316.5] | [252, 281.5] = 10.0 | 20.6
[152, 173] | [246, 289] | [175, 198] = -2.9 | 18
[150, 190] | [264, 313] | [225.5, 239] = 0.6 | 19.2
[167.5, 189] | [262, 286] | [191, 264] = 3.4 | 18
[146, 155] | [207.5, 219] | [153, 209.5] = 0.6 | 20.1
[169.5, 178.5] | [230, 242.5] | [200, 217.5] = -2.9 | 18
